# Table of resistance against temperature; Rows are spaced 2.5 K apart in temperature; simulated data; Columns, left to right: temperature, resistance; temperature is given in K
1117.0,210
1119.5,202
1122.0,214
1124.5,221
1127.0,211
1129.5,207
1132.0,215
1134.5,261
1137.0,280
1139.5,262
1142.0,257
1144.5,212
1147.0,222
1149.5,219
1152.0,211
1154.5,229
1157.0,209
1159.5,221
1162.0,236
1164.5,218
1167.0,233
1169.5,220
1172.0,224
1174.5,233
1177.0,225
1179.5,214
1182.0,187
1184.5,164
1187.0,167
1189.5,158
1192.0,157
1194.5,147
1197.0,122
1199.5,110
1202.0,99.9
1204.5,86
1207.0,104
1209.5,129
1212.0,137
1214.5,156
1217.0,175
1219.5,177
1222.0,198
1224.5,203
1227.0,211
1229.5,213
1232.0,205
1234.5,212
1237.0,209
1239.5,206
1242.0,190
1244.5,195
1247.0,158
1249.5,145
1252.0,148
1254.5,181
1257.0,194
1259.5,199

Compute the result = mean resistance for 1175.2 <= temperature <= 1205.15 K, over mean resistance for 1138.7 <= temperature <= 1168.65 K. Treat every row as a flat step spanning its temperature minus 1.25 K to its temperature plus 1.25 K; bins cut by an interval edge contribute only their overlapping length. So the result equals 0.69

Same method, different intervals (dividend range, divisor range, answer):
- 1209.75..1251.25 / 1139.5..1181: 0.82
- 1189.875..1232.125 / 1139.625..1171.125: 0.68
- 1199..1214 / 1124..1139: 0.48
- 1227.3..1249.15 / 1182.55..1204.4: 1.41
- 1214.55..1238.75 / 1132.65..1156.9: 0.84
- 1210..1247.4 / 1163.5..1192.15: 0.94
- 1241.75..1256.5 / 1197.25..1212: 1.55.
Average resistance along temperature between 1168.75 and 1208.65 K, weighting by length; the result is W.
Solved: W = 163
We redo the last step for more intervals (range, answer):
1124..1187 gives 223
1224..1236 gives 209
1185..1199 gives 149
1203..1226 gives 152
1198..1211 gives 107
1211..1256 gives 185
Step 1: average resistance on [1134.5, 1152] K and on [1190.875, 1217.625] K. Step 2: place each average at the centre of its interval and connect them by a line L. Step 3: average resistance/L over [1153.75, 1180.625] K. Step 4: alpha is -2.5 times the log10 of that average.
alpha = -0.15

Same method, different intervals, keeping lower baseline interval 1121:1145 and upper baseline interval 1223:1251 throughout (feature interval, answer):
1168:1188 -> 0.07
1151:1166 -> 0.02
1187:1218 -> 0.49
